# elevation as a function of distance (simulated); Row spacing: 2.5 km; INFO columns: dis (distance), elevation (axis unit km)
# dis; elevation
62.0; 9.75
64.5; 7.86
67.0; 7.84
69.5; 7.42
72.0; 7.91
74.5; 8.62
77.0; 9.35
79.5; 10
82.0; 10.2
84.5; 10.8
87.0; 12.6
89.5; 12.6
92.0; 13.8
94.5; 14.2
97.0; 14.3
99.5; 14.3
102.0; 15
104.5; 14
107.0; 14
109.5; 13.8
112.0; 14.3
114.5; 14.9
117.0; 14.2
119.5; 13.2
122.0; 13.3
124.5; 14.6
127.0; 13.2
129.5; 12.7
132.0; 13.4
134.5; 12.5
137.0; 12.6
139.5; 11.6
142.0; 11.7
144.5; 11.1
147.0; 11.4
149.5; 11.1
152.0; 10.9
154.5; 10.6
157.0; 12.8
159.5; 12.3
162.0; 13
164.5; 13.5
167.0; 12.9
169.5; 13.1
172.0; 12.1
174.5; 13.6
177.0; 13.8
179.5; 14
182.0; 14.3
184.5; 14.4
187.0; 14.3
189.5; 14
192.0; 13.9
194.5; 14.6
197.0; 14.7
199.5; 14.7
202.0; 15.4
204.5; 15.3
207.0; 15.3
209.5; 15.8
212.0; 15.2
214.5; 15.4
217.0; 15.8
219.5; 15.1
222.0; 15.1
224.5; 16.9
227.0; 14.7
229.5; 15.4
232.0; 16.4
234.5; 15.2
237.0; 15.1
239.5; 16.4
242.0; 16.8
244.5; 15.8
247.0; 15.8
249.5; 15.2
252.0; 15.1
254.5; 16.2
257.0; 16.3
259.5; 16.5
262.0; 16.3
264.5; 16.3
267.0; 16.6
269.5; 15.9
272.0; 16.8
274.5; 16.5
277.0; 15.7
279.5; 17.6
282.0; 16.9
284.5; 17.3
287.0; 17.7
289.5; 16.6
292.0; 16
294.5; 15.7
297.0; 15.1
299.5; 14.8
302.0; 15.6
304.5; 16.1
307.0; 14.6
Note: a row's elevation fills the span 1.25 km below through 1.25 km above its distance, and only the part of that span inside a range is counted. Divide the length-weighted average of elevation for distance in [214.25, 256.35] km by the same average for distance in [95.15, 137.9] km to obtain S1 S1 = 1.14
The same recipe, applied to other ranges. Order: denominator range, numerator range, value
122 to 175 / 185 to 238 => 1.22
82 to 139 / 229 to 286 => 1.20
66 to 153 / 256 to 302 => 1.34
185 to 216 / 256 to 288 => 1.12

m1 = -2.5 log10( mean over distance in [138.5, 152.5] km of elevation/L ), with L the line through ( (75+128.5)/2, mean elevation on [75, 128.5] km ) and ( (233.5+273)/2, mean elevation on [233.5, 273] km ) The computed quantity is 0.23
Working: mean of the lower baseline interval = 13.1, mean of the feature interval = 11.3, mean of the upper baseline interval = 16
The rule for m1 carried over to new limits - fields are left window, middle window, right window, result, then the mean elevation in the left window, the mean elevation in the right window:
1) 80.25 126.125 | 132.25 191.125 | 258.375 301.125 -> 0.142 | 13.5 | 16.4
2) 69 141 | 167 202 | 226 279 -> 0.034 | 12.6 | 16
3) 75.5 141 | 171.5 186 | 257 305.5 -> 0.045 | 13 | 16.3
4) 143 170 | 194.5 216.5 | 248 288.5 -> -0.093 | 12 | 16.4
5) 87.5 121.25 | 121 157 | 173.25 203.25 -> 0.159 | 14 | 14.3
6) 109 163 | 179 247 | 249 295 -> -0.030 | 12.7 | 16.4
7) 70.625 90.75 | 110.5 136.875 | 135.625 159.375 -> -0.220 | 10.2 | 11.6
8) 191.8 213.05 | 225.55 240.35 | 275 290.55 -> 0.017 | 15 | 16.9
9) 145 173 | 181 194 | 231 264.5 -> -0.067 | 12.1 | 15.9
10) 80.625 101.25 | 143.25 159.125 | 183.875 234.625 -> 0.228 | 12.9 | 15.1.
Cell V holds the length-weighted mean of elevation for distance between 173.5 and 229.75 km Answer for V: 14.9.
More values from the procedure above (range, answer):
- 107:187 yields 13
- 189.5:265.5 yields 15.5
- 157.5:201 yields 13.7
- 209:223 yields 15.4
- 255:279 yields 16.4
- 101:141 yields 13.6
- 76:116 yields 13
